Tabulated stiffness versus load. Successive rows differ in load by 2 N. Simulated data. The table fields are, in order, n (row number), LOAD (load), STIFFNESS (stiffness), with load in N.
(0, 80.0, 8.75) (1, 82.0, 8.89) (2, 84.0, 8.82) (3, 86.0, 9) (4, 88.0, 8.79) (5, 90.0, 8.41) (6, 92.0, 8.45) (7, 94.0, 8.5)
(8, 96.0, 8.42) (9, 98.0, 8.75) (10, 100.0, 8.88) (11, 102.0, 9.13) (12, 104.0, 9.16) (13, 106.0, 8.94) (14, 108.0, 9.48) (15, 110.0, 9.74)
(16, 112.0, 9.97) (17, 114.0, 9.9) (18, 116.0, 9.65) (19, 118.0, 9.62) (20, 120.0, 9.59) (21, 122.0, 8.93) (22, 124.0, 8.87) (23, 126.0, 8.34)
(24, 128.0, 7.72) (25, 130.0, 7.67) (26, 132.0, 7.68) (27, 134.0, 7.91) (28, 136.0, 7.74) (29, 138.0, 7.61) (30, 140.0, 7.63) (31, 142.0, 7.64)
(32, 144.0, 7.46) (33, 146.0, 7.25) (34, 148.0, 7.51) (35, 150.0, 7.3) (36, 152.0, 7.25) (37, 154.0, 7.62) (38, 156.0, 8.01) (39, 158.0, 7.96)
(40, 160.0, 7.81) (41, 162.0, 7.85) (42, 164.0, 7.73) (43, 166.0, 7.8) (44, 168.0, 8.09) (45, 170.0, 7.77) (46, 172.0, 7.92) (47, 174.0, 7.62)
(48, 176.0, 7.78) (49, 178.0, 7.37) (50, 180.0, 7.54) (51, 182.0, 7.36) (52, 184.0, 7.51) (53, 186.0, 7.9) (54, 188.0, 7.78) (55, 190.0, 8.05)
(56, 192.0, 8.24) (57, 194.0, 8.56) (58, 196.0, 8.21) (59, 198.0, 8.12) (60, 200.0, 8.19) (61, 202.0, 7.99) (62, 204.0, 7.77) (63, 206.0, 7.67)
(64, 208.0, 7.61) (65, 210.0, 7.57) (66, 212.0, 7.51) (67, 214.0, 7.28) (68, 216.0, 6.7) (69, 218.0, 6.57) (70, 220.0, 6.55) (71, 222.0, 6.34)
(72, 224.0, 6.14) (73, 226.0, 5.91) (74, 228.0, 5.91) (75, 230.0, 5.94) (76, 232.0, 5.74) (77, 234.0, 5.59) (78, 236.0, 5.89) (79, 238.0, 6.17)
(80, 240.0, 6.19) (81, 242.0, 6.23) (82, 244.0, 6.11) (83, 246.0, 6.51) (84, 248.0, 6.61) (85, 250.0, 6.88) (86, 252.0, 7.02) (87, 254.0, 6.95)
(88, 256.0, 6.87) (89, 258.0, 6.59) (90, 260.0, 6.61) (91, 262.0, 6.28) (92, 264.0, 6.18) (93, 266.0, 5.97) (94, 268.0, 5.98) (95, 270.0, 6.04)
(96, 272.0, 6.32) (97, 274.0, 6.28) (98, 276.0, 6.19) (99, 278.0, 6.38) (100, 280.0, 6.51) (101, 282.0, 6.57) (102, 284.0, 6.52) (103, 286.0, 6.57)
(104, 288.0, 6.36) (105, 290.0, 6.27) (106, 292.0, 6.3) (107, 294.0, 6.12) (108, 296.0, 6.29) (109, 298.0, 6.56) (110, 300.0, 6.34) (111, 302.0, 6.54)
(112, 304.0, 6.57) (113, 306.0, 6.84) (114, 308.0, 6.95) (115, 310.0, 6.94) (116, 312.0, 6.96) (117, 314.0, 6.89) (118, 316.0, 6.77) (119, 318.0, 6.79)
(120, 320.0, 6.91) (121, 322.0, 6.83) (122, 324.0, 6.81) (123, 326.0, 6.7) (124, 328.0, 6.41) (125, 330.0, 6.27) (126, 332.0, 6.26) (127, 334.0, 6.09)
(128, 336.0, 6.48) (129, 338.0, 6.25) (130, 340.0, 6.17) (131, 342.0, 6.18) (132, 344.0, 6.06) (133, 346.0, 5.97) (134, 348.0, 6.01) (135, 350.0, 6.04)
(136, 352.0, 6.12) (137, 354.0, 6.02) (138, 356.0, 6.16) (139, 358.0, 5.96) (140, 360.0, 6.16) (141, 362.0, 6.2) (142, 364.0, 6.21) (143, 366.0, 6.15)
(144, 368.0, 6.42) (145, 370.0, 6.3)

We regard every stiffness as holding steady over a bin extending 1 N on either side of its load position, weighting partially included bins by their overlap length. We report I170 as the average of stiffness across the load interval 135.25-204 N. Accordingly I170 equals 7.77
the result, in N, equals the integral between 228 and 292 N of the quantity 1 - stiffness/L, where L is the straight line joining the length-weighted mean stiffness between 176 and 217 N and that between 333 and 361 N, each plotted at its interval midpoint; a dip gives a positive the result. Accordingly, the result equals 6.6 N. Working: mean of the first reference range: 7.75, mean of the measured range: 6.33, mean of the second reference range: 6.12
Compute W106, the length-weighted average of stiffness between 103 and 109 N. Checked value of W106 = 9.19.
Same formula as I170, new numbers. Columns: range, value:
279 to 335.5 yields 6.57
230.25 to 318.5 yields 6.43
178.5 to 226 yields 7.49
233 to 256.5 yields 6.41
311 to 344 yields 6.53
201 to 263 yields 6.64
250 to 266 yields 6.62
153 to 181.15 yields 7.77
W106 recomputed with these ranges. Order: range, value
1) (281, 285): 6.54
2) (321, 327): 6.78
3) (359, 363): 6.18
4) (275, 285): 6.43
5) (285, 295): 6.32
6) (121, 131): 8.31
